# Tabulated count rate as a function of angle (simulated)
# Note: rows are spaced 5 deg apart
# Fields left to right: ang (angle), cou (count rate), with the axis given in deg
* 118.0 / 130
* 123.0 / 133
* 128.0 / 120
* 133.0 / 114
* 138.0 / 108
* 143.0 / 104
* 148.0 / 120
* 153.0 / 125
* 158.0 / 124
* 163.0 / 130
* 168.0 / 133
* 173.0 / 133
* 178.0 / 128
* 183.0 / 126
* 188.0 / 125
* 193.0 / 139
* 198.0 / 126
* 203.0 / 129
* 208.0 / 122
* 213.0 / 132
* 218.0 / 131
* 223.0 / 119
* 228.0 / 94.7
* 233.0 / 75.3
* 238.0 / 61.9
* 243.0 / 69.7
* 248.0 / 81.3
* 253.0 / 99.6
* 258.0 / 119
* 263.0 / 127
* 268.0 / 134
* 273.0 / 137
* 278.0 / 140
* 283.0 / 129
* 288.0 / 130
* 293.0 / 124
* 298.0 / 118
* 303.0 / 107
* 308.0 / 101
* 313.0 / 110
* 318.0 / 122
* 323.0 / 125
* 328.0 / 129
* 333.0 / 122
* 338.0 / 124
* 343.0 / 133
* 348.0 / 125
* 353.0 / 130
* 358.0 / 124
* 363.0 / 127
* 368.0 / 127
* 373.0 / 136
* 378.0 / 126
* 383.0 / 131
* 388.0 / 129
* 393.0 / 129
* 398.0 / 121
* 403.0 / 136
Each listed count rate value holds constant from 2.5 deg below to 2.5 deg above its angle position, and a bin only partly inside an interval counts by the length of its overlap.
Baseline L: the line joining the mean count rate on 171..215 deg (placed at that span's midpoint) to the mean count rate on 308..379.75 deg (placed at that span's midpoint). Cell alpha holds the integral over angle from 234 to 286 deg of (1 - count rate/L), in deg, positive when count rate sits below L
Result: 7.3 deg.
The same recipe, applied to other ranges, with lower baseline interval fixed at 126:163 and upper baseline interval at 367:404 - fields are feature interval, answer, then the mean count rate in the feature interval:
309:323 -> 1.1 deg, 116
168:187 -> -1.6 deg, 129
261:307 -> -0.9 deg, 126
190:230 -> -1.3 deg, 124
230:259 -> 9.4 deg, 82.9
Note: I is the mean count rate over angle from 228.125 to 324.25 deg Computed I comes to 111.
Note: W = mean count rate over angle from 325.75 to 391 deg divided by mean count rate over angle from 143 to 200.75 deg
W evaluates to 1.01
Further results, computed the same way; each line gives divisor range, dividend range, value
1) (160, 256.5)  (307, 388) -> 1.10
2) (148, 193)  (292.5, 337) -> 0.92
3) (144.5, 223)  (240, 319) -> 0.90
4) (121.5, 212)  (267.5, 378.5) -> 1.01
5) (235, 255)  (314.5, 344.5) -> 1.61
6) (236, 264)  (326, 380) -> 1.39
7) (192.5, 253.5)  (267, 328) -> 1.17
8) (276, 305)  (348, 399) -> 1.03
